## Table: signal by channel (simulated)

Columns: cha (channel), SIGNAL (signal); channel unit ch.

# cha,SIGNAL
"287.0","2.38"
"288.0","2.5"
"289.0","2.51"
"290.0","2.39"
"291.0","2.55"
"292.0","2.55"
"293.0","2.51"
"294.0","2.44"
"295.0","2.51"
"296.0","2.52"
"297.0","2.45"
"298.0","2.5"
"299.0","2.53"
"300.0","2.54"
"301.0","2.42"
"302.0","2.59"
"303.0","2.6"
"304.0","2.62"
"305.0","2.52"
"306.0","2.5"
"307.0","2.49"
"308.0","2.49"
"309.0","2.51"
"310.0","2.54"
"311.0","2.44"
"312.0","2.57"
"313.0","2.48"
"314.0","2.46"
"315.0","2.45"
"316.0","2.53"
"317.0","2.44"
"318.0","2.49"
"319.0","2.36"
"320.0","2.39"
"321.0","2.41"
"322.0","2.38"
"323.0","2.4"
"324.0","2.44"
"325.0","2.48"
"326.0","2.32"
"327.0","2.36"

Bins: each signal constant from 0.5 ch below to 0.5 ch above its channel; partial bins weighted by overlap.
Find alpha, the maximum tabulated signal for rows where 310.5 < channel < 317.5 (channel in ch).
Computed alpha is 2.57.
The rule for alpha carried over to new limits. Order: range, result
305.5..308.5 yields 2.5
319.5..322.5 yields 2.41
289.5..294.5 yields 2.55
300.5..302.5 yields 2.59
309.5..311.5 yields 2.54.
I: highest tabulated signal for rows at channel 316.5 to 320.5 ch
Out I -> 2.49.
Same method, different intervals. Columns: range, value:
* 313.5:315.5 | 2.46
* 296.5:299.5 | 2.53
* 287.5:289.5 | 2.51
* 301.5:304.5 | 2.62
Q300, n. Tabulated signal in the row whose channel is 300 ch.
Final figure 2.54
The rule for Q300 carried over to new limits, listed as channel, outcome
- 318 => 2.49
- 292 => 2.55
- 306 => 2.5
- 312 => 2.57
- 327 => 2.36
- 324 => 2.44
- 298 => 2.5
